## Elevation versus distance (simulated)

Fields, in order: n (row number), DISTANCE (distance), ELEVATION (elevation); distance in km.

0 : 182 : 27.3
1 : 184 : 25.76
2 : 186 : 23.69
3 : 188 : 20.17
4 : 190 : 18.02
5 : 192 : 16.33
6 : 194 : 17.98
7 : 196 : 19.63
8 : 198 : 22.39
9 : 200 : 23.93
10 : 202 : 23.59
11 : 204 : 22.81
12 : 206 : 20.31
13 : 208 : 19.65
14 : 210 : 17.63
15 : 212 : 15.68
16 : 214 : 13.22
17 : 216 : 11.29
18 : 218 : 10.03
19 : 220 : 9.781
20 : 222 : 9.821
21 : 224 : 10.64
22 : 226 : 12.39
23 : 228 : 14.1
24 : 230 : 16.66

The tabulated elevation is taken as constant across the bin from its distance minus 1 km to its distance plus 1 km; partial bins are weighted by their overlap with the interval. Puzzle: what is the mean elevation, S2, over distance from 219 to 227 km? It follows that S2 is 10.7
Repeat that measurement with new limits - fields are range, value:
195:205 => 22.5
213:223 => 10.8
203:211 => 20.1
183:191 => 21.9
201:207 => 22.2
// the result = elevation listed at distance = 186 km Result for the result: 23.69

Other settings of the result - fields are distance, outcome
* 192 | 16.33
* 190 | 18.02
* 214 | 13.22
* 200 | 23.93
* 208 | 19.65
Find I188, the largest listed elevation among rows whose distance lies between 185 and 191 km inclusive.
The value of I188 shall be 23.69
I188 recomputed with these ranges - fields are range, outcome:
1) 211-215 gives 15.68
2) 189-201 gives 23.93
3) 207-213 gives 19.65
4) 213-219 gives 13.22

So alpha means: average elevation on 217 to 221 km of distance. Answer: 9.91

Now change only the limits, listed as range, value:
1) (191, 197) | 18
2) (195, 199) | 21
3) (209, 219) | 13.6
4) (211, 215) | 14.4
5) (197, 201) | 23.2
